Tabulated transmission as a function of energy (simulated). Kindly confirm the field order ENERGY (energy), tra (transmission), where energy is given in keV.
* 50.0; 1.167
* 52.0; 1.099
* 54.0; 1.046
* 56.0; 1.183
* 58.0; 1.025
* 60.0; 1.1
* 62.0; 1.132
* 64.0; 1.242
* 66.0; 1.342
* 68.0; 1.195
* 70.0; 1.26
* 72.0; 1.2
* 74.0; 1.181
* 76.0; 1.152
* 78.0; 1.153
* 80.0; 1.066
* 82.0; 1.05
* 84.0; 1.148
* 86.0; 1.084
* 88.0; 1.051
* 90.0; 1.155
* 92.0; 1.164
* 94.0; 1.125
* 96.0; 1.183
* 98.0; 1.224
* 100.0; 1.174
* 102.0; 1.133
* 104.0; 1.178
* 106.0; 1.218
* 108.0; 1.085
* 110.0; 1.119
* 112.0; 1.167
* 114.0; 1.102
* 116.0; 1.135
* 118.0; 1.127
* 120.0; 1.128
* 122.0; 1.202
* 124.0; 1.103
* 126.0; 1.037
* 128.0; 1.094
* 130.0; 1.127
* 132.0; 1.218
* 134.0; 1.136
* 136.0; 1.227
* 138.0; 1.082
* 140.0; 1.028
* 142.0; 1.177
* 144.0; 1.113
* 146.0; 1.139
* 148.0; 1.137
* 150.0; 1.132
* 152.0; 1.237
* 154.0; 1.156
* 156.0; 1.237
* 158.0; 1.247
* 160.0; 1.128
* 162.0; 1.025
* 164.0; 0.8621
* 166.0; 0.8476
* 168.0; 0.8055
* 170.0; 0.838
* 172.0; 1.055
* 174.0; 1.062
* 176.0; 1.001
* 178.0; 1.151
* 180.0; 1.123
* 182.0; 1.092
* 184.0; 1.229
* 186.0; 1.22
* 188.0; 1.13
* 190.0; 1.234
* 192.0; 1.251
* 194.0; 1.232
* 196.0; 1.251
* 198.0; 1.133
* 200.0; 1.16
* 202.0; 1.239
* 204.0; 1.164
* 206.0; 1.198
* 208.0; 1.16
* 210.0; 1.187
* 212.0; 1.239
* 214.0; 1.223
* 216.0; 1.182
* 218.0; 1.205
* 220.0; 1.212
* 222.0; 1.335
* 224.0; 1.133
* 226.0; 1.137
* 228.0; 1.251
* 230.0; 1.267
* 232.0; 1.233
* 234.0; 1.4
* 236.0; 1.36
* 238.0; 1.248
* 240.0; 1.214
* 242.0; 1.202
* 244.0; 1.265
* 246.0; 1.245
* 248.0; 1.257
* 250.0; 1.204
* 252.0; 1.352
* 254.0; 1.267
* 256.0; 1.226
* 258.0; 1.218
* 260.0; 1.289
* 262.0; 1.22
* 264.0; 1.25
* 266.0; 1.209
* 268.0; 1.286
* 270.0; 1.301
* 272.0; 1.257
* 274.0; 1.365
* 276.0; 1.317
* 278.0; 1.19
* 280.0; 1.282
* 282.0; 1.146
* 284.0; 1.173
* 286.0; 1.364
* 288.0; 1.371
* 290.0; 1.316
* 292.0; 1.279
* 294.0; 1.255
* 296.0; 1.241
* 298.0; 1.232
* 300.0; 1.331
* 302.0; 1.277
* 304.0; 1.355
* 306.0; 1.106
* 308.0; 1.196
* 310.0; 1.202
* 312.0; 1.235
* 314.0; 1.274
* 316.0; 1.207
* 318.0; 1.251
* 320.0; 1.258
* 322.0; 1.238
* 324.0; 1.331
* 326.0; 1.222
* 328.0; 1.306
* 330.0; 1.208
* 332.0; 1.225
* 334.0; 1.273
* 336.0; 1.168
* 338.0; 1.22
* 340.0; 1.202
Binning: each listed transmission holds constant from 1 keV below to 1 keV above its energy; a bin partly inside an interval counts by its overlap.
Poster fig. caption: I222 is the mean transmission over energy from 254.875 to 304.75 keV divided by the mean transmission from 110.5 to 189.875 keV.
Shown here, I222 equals 1.15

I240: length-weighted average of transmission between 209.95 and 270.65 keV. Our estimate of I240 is 1.25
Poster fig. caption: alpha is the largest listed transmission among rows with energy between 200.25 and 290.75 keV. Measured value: 1.4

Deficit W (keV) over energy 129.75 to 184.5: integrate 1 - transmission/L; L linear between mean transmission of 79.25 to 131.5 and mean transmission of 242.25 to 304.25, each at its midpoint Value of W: 3.8 keV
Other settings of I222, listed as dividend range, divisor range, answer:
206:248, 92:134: 1.08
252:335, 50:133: 1.10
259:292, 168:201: 1.13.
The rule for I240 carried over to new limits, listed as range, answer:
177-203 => 1.19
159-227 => 1.13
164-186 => 1.02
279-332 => 1.26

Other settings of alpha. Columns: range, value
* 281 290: 1.371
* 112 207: 1.251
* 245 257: 1.352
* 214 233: 1.335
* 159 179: 1.151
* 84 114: 1.224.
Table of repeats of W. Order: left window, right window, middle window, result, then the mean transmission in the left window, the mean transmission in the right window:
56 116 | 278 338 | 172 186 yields 0.94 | 1.15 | 1.25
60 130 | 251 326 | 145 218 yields 4.12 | 1.15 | 1.26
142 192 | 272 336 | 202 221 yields -0.83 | 1.1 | 1.26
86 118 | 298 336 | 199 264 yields -1.50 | 1.14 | 1.25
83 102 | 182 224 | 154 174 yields 2.83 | 1.14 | 1.2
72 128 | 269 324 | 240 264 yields -0.30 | 1.14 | 1.26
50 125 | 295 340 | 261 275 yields -0.55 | 1.15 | 1.24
